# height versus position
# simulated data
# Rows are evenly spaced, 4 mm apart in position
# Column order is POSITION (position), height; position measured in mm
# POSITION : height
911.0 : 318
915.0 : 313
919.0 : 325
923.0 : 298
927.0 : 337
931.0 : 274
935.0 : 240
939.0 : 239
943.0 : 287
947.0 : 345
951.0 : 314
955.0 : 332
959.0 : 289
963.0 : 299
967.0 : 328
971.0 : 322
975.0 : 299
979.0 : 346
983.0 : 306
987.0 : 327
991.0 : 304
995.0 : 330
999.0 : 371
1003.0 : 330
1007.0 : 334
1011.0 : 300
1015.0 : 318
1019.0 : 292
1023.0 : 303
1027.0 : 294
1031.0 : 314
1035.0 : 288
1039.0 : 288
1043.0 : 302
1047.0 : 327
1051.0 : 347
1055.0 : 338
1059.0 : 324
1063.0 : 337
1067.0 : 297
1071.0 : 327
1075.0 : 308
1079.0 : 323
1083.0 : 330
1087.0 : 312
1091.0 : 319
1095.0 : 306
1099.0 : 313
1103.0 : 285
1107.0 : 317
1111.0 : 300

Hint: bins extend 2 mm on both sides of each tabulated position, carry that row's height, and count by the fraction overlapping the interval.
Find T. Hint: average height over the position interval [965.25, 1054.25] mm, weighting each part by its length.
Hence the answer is 317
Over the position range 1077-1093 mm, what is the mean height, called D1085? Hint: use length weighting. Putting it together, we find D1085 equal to 321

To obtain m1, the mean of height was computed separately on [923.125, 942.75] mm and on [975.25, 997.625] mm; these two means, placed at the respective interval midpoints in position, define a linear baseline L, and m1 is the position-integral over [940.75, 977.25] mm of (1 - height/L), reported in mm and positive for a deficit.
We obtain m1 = -1.7 mm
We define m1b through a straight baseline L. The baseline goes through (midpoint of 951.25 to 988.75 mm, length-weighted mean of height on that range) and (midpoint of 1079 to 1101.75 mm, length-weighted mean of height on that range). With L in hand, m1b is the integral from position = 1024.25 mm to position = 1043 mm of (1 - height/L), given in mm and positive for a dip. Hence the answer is 1.1 mm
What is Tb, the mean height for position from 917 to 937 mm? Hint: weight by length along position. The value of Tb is 295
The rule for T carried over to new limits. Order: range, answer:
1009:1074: 312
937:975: 306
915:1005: 311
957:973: 310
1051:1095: 322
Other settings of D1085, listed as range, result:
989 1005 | 334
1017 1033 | 301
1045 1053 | 337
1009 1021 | 303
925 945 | 275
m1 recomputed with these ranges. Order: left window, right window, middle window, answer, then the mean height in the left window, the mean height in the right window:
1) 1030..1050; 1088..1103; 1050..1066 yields -1.4 mm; 305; 309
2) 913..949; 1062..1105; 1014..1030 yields 0.3 mm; 295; 314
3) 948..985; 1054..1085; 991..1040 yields 0.8 mm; 316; 323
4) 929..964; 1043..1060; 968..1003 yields -2.3 mm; 291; 331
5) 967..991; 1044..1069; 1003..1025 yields 0.8 mm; 319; 327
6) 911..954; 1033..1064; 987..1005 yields -1.4 mm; 299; 318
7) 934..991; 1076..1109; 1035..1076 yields -0.9 mm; 306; 313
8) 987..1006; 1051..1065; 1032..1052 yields 1.5 mm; 333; 335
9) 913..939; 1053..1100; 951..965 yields -0.4 mm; 293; 320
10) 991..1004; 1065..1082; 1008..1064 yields 2.4 mm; 339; 315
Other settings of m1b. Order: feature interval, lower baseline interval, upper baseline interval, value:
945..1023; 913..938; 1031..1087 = -3.8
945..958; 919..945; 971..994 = -1.4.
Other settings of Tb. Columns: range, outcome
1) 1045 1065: 335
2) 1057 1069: 319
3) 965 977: 316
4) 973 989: 320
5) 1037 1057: 320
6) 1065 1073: 312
